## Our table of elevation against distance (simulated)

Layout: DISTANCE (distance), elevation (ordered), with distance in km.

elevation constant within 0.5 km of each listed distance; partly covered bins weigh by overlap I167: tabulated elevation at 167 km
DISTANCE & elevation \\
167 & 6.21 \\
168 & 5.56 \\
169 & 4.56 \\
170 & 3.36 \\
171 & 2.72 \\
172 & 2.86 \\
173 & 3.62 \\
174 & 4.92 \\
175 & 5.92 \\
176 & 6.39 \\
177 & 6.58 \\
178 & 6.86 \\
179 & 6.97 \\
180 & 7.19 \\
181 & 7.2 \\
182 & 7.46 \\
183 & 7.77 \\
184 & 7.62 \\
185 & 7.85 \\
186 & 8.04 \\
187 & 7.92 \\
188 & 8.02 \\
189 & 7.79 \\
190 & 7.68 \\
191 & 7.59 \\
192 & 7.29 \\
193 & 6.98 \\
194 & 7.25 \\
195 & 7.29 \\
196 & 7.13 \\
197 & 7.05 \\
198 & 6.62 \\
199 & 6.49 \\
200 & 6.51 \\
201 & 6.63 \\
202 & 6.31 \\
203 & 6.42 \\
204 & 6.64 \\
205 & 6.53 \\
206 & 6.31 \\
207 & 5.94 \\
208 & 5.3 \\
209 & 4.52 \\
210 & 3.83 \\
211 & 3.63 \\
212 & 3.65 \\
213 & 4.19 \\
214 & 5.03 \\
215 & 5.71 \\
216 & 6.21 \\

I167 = 6.21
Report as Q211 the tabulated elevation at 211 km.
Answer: 3.63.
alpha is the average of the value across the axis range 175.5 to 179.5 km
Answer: 6.7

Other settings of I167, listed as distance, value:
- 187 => 7.92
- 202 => 6.31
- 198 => 6.62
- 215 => 5.71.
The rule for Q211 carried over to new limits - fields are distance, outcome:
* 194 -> 7.25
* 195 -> 7.29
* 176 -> 6.39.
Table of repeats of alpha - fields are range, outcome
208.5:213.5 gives 3.96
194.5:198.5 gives 7.02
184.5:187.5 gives 7.94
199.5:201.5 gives 6.57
